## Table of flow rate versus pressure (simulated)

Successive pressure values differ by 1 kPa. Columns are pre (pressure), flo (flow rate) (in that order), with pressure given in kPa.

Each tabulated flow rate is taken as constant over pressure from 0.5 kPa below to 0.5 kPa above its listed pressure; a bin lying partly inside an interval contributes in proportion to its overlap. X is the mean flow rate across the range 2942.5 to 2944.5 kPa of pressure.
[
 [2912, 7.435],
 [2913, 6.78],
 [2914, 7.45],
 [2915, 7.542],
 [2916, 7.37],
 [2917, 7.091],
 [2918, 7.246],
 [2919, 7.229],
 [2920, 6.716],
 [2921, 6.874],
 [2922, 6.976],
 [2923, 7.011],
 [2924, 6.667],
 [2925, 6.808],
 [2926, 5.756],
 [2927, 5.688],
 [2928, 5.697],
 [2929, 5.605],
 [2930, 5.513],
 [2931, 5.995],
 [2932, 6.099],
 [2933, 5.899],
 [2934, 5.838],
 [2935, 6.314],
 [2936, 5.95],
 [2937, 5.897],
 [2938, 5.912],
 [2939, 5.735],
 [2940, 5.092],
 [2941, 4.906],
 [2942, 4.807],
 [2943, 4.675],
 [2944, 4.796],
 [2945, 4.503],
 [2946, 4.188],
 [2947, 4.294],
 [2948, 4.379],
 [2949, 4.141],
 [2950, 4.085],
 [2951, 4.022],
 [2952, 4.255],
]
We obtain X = 4.74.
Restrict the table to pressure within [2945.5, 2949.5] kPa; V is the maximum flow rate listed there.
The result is 4.379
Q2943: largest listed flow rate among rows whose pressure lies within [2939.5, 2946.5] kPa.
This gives 5.092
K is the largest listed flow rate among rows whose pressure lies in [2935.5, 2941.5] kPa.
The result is 5.95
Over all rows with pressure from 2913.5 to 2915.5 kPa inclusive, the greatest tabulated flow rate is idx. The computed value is 7.542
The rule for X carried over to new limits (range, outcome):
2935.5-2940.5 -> 5.72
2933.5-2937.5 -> 6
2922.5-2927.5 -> 6.39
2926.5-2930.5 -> 5.63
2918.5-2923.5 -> 6.96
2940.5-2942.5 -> 4.86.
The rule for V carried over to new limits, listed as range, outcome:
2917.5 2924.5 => 7.246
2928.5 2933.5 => 6.099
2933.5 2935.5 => 6.314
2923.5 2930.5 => 6.808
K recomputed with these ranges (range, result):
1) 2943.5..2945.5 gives 4.796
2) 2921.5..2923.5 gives 7.011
